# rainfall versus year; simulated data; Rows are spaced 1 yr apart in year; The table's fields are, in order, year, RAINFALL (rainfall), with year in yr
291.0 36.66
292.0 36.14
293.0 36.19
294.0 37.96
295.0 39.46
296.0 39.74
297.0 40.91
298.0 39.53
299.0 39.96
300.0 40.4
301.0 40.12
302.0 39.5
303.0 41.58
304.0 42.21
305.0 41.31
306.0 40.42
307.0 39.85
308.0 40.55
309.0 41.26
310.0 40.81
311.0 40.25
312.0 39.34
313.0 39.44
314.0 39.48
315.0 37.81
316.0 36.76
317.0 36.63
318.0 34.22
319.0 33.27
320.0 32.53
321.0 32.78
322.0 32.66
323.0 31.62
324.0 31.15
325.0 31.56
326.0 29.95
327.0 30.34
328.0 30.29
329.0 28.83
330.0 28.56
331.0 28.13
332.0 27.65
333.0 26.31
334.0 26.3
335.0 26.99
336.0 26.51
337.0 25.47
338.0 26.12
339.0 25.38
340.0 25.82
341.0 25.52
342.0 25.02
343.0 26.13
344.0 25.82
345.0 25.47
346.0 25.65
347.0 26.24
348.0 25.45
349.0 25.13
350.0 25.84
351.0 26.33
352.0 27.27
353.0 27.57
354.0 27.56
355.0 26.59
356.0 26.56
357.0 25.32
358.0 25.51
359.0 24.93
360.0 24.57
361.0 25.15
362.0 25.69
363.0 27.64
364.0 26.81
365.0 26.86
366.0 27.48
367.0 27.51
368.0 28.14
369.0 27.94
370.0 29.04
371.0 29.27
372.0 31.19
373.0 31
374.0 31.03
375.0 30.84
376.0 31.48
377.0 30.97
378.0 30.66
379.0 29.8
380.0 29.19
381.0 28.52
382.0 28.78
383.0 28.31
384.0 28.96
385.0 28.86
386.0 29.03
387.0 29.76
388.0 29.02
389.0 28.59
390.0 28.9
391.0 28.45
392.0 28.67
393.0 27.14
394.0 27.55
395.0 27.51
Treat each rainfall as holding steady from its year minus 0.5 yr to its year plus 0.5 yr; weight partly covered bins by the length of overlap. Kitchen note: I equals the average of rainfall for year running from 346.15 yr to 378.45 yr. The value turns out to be 27.6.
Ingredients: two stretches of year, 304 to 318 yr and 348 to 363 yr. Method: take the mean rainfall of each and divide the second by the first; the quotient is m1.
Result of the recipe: 0.7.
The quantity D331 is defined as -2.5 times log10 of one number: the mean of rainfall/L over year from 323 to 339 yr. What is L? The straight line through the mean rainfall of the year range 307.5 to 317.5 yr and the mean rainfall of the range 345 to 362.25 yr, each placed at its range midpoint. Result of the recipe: 0.177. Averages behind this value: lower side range 39.2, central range 28.3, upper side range 26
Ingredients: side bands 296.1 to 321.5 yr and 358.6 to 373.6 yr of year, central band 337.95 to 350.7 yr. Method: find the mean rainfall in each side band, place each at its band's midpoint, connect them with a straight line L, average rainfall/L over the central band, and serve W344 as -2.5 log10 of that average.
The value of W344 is 0.23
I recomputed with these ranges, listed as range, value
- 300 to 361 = 31.2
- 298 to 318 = 39.7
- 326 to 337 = 28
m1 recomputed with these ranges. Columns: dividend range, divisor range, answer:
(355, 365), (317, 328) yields 0.81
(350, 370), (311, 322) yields 0.74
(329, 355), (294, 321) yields 0.68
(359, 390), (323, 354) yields 1.06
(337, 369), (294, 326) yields 0.69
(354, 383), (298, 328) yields 0.76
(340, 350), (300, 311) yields 0.63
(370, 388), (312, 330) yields 0.89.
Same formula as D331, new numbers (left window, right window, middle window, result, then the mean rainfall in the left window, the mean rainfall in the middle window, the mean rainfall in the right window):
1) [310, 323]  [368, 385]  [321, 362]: 0.23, 36.3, 27.1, 29.7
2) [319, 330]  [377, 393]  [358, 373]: 0.09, 31.1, 27.4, 29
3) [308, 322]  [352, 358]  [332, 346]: 0.19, 37.2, 26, 26.7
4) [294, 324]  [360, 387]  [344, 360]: 0.22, 38.3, 26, 28.8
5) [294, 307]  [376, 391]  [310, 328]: 0.09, 40.3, 34.7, 29.3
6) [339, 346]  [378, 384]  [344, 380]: -0.01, 25.6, 27.6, 29.1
